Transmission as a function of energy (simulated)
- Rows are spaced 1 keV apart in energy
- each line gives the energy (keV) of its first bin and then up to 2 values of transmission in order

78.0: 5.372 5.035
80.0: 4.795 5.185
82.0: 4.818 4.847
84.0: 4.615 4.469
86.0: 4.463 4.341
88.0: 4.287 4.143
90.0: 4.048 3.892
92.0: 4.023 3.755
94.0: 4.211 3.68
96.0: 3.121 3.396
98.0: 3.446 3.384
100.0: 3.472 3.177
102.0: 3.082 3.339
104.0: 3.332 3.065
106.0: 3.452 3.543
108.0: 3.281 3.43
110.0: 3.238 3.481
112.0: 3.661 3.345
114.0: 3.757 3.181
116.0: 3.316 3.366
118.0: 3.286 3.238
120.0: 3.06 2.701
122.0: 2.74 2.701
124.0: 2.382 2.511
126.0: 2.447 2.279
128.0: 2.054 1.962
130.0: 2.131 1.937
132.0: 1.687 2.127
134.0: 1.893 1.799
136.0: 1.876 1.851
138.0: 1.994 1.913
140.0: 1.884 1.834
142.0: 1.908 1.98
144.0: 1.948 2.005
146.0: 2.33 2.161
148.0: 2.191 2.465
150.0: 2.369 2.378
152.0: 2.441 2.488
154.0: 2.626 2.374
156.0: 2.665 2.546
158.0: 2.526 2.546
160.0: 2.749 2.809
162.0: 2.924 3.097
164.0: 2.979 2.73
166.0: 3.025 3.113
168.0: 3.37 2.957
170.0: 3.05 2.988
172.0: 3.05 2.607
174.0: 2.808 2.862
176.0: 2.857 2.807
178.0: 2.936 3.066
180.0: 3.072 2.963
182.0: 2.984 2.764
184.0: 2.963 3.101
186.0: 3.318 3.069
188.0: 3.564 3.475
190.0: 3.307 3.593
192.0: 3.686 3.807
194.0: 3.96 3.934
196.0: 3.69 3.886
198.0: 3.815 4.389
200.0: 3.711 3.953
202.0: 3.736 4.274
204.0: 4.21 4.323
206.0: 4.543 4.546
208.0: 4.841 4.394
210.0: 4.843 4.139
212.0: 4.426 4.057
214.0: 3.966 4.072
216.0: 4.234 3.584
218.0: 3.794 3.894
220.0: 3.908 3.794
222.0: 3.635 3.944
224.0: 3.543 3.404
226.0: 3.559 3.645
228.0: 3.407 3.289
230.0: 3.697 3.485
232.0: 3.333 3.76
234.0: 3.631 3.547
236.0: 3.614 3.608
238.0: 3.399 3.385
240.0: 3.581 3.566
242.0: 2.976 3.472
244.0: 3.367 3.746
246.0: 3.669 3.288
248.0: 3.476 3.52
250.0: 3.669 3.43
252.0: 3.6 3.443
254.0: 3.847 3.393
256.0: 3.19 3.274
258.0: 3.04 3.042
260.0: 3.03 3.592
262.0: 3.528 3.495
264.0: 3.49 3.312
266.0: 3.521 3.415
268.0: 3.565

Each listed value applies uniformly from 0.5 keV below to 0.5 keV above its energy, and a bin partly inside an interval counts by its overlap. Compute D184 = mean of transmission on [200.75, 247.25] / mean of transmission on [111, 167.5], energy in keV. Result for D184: 1.52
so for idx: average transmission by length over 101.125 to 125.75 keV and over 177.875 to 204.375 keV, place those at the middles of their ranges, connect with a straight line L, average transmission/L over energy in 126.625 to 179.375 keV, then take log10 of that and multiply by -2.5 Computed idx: 0.345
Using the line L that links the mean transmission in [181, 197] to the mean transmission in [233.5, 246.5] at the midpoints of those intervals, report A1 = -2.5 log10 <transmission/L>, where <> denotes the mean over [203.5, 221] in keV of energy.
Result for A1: -0.21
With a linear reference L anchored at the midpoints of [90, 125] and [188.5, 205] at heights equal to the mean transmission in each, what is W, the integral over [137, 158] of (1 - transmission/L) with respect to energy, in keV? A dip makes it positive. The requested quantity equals 7.9 keV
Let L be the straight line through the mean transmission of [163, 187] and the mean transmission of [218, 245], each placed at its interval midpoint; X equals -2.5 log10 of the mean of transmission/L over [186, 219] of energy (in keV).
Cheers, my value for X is -0.22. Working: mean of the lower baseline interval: 2.98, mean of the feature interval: 3.98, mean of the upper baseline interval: 3.56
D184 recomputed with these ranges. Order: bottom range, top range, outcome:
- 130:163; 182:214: 1.73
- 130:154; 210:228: 1.87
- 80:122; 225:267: 0.94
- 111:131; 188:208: 1.39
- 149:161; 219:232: 1.43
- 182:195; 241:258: 1.02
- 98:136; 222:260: 1.21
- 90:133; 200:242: 1.24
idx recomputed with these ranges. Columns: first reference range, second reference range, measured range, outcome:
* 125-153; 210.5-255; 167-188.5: -0.11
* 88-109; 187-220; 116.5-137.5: 0.47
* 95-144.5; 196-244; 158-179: 0.13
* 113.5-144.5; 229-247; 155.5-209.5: -0.14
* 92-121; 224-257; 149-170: 0.25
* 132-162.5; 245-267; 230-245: -0.09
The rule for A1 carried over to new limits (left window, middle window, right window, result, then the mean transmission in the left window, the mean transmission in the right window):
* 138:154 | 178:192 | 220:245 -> -0.14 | 2.16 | 3.54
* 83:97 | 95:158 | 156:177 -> 0.30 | 4.08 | 2.87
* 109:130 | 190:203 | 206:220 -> 0.04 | 2.93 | 4.22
